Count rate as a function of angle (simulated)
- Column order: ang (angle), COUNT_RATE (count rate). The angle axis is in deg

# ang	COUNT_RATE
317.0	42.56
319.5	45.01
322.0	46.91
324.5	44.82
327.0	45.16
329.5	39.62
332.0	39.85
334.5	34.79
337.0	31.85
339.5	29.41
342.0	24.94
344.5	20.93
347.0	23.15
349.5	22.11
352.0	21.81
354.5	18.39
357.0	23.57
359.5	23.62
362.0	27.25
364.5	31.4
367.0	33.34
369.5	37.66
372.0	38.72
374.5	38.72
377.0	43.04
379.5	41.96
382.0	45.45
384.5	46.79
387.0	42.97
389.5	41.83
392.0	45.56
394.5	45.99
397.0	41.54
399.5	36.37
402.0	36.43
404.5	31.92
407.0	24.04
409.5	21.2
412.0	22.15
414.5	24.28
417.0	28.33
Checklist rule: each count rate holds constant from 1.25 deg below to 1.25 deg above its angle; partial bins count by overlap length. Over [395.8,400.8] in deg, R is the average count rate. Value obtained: 38.9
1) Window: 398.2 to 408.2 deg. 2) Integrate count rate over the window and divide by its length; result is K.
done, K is 32.3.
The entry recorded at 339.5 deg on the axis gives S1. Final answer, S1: 29.41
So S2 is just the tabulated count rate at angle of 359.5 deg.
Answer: 23.62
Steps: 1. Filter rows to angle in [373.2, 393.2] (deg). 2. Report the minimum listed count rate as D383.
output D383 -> 38.72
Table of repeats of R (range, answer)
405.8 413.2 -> 22.5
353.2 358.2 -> 21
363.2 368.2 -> 32.3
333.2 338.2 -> 33.4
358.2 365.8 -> 27.4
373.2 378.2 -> 40.8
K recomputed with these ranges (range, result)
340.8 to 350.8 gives 22.8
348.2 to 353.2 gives 22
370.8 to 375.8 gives 38.8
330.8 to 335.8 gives 37.2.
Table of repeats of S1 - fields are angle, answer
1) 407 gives 24.04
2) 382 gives 45.45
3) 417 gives 28.33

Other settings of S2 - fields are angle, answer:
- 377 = 43.04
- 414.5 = 24.28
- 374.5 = 38.72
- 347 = 23.15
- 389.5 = 41.83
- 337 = 31.85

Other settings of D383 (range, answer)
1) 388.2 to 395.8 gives 41.83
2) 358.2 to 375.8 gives 23.62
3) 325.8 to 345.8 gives 20.93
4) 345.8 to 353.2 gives 21.81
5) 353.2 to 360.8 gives 18.39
